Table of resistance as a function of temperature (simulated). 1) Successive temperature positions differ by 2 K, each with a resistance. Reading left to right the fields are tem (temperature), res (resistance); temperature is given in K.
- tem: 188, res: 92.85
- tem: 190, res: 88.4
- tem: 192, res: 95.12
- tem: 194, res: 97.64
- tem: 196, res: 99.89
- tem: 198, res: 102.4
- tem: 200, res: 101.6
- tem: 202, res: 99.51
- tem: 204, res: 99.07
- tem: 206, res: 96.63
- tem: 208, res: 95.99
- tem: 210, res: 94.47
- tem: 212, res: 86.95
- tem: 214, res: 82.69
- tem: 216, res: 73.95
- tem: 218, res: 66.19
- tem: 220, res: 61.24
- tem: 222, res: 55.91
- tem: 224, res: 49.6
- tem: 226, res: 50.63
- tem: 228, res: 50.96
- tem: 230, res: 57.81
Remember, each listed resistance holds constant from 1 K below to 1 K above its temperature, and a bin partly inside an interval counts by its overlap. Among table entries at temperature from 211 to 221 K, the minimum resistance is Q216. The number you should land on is 61.24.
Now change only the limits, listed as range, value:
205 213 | 86.95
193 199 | 97.64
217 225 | 49.6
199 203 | 99.51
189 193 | 88.4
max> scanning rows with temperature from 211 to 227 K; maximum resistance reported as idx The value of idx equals 86.95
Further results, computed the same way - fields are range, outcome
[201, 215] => 99.51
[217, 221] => 66.19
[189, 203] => 102.4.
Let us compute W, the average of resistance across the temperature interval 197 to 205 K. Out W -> 101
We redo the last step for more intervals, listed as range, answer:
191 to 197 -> 97.5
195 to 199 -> 101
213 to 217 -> 78.3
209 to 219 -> 80.8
